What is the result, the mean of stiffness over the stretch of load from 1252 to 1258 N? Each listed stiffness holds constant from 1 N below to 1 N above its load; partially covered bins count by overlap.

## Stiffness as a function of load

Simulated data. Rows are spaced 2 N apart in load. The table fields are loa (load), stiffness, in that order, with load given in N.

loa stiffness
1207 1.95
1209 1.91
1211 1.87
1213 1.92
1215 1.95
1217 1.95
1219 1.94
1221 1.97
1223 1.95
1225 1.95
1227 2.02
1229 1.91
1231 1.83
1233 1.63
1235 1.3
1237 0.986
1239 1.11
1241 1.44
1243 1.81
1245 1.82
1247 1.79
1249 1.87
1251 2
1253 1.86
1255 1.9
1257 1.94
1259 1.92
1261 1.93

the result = 1.9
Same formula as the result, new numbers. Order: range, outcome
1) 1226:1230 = 1.96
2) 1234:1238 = 1.14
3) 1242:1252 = 1.86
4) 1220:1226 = 1.96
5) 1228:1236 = 1.67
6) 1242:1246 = 1.81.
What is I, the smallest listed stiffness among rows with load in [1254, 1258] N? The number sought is 1.9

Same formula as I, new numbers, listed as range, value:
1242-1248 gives 1.79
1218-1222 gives 1.94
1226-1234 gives 1.63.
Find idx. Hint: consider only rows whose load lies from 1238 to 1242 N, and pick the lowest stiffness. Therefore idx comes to 1.11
